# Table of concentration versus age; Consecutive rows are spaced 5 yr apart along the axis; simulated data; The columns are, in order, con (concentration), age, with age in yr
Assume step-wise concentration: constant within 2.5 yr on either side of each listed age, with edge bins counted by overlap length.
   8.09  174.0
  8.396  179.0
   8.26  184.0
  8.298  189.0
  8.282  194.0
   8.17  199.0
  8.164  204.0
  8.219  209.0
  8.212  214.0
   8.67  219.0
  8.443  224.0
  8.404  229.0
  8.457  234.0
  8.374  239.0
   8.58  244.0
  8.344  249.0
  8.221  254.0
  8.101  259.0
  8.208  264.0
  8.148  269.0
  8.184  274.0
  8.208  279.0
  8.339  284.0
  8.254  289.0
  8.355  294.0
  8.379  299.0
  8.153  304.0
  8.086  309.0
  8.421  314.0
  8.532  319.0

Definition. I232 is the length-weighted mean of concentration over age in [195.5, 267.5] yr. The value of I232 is 8.32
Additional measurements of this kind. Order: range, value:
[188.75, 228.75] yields 8.31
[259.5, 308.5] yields 8.23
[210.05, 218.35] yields 8.32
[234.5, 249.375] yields 8.45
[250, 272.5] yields 8.18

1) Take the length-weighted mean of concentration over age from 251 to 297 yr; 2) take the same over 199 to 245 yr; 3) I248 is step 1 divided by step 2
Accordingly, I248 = 0.98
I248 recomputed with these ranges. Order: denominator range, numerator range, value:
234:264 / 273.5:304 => 0.99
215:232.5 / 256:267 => 0.96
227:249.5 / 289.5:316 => 0.98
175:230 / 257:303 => 0.99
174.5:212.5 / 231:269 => 1.01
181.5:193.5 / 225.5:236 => 1.02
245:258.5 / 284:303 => 1.00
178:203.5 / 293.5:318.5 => 1.00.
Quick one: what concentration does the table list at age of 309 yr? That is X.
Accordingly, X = 8.086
